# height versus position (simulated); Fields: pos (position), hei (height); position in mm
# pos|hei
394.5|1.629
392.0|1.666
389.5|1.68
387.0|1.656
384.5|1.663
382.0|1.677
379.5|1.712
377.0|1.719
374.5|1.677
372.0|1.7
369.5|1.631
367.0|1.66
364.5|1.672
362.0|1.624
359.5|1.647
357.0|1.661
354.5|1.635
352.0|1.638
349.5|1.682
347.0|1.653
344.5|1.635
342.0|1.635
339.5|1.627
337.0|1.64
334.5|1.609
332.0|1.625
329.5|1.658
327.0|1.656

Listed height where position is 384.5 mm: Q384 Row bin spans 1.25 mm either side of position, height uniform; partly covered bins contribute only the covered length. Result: 1.663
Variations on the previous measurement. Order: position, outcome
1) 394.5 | 1.629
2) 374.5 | 1.677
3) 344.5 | 1.635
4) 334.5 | 1.609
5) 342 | 1.635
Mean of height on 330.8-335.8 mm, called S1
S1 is 1.62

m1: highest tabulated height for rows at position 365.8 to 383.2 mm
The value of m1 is 1.719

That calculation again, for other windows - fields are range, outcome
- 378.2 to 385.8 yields 1.712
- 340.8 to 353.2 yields 1.682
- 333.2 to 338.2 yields 1.64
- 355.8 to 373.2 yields 1.7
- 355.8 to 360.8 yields 1.661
